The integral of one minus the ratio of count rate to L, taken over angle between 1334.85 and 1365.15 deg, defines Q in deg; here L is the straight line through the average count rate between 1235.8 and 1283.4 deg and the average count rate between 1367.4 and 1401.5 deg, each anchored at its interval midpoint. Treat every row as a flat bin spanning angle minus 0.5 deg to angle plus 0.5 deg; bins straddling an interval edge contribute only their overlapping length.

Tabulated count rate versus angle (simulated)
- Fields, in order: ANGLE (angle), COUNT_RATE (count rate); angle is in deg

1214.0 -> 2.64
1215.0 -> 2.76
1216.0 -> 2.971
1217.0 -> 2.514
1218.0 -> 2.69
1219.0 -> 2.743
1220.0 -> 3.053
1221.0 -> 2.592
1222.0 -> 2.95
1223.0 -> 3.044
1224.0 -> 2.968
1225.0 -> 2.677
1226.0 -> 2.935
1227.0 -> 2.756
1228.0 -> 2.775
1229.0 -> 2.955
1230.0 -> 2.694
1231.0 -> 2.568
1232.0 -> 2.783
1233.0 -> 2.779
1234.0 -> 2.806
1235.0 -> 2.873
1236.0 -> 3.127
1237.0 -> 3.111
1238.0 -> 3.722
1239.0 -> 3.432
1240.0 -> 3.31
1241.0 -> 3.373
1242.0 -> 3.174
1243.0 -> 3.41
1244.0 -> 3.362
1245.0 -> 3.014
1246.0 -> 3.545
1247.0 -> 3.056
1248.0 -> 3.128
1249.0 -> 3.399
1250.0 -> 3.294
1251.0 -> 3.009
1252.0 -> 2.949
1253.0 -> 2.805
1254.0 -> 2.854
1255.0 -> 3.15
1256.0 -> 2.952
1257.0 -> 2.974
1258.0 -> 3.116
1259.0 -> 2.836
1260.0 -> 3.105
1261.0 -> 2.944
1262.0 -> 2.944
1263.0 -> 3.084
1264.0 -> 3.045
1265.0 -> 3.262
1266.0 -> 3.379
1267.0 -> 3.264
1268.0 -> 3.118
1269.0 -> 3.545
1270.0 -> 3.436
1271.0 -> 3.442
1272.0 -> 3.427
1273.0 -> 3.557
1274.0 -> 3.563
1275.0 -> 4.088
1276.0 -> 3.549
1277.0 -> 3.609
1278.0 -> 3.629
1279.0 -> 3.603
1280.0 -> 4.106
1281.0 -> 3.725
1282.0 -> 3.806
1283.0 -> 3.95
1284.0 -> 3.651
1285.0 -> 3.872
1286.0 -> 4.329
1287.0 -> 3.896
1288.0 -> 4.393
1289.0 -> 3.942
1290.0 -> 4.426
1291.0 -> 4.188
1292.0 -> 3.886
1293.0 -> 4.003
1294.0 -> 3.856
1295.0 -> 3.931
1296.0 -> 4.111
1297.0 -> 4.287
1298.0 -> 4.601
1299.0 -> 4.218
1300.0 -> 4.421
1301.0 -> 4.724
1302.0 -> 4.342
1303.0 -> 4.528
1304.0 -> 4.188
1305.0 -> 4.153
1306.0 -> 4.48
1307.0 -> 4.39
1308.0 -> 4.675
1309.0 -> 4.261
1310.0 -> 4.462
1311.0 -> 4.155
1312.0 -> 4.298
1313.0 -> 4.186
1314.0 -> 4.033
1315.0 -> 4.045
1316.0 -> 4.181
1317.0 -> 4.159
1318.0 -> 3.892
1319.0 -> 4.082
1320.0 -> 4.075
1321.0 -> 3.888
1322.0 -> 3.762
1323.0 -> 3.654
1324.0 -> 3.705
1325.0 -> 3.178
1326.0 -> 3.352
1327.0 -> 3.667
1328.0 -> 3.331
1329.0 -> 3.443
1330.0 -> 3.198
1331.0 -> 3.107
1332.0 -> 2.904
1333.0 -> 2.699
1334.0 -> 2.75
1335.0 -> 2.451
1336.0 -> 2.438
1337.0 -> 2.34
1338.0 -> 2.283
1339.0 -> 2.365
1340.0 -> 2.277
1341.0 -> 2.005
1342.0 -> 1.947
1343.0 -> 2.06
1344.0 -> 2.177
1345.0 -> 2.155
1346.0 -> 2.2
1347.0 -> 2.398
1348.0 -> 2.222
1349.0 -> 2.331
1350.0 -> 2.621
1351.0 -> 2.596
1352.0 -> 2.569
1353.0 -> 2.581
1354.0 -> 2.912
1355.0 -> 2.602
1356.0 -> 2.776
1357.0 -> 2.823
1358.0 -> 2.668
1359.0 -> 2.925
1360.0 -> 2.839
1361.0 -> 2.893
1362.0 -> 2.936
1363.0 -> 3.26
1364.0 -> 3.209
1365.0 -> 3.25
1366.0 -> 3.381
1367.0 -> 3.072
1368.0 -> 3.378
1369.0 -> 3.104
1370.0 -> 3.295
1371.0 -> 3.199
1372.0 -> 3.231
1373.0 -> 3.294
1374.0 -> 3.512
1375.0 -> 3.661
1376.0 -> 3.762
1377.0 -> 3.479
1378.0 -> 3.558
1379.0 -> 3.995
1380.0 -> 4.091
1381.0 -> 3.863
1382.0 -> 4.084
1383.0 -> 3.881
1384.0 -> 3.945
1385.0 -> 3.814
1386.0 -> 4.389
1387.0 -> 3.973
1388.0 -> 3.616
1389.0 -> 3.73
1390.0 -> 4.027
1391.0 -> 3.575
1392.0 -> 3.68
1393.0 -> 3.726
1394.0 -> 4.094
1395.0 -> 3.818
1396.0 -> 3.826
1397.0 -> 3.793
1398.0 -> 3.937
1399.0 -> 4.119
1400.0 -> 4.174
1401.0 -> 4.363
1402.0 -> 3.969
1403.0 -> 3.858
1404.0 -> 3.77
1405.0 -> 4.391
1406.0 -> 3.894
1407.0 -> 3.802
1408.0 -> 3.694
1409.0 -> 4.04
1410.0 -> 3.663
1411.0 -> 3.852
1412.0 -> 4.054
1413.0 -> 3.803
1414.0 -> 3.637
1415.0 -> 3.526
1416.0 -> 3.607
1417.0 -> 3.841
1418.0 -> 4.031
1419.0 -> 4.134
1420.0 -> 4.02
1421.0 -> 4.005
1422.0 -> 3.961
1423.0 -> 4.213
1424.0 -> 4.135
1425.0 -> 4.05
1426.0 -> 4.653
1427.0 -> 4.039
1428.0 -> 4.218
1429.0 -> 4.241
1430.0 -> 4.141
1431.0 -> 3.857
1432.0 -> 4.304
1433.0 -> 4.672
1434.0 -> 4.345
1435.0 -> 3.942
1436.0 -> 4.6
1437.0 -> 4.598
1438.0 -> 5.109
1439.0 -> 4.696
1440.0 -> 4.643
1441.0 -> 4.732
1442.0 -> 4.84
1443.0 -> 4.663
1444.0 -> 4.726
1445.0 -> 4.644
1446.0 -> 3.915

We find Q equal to 9.1 deg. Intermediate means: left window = 3.32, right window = 3.76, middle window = 2.55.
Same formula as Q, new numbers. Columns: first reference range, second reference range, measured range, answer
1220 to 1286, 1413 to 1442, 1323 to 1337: 2.18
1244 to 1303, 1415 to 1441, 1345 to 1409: 9.62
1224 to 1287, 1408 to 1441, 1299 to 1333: -3.65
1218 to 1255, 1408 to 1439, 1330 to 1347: 5.67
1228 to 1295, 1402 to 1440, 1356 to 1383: 3.72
